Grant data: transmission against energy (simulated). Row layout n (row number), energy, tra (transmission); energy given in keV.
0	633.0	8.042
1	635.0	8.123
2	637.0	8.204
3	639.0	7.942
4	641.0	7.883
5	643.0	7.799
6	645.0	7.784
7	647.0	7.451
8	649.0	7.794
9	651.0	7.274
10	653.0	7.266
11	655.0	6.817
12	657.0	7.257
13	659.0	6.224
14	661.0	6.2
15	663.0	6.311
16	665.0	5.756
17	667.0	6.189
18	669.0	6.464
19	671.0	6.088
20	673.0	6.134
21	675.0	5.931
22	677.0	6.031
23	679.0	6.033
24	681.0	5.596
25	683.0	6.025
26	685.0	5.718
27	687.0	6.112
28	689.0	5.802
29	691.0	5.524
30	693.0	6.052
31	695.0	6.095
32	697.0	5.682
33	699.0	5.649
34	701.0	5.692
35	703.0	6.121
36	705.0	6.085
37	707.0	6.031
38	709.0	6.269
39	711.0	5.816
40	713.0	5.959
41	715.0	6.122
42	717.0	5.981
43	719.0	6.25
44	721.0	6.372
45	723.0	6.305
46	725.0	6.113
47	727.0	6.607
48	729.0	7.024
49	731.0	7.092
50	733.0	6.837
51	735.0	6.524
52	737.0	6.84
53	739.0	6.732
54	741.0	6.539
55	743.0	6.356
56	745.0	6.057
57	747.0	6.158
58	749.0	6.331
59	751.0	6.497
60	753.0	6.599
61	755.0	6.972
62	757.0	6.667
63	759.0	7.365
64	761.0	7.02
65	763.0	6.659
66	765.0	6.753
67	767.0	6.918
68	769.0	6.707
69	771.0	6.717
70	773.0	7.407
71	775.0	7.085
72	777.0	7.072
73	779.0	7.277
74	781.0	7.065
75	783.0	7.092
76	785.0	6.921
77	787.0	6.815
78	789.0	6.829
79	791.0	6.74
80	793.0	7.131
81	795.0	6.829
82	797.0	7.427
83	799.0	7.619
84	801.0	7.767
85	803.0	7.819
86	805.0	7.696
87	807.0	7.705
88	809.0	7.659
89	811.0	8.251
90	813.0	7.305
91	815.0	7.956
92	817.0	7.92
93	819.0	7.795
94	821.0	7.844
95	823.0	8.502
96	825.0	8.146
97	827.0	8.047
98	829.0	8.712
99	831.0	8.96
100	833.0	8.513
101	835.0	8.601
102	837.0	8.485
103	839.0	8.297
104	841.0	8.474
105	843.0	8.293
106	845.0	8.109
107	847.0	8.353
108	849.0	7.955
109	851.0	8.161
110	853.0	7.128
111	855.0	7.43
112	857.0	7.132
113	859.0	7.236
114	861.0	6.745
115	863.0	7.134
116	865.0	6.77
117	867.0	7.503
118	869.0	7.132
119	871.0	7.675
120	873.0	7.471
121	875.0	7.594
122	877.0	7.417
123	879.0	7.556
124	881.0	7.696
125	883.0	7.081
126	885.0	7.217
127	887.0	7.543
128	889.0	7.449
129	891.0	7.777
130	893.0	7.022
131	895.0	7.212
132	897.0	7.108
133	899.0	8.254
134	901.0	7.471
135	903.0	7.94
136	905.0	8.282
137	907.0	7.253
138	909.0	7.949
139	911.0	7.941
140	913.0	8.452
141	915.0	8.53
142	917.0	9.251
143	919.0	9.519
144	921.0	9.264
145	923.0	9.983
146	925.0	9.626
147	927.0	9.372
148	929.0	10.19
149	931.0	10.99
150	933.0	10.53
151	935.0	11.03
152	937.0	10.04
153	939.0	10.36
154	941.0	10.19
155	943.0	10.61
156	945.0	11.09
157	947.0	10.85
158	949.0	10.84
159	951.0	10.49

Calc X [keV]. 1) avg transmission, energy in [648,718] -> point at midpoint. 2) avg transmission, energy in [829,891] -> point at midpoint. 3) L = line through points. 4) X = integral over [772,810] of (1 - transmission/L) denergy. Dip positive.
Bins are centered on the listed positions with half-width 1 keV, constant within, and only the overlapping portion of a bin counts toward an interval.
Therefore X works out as -0.75 keV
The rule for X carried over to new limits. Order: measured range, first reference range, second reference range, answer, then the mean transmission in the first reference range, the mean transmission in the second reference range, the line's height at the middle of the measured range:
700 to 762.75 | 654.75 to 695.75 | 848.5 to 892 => 0.41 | 6.1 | 7.39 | 6.47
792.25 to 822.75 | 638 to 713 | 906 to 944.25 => 1.47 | 6.4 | 9.54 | 8.06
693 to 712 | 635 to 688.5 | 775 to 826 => 2.74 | 6.72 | 7.48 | 6.94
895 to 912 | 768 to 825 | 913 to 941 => 3.02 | 7.4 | 9.86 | 9.42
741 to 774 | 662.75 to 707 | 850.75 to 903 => -1.01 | 5.95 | 7.38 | 6.49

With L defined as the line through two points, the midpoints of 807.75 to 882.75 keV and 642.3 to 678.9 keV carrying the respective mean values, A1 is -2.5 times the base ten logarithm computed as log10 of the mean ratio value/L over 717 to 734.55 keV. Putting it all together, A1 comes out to 0.09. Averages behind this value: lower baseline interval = 6.68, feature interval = 6.54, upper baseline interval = 7.83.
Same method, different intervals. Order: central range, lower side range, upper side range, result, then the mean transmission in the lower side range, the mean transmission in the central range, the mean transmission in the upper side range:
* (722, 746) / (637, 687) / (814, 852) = 0.12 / 6.68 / 6.59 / 8.27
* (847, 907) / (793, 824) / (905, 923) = 0.11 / 7.72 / 7.46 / 8.59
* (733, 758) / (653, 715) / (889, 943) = 0.05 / 6.08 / 6.54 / 8.91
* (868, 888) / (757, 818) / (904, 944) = 0.17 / 7.24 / 7.44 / 9.47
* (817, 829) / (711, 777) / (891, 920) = -0.12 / 6.61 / 8.11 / 8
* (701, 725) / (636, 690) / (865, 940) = 0.15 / 6.67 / 6.1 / 8.38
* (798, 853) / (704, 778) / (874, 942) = -0.07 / 6.56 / 8.09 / 8.56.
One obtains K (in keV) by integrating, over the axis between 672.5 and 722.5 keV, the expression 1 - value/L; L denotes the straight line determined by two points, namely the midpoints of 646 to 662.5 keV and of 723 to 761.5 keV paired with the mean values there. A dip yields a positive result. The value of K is 6.3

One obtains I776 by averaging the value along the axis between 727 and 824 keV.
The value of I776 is 7.1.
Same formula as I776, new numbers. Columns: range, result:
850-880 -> 7.34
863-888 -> 7.38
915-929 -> 9.48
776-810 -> 7.26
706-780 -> 6.6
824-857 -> 8.2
